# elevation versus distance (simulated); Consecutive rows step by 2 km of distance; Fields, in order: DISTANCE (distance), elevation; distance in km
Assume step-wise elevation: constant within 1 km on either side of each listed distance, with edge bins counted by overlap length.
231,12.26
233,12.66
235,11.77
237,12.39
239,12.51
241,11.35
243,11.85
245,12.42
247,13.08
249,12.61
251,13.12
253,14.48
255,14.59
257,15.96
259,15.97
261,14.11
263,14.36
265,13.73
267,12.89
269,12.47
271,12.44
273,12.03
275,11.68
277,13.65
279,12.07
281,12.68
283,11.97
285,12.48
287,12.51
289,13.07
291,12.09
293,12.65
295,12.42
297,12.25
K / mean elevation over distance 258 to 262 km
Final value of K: 15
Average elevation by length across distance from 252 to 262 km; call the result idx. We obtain 15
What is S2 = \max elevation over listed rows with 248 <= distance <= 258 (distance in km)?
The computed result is 15.96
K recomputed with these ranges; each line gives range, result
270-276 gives 12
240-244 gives 11.6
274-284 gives 12.4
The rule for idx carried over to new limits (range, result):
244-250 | 12.7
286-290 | 12.8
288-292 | 12.6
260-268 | 13.8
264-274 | 12.7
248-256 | 13.7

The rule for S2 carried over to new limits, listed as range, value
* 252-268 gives 15.97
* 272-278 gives 13.65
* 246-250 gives 13.08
